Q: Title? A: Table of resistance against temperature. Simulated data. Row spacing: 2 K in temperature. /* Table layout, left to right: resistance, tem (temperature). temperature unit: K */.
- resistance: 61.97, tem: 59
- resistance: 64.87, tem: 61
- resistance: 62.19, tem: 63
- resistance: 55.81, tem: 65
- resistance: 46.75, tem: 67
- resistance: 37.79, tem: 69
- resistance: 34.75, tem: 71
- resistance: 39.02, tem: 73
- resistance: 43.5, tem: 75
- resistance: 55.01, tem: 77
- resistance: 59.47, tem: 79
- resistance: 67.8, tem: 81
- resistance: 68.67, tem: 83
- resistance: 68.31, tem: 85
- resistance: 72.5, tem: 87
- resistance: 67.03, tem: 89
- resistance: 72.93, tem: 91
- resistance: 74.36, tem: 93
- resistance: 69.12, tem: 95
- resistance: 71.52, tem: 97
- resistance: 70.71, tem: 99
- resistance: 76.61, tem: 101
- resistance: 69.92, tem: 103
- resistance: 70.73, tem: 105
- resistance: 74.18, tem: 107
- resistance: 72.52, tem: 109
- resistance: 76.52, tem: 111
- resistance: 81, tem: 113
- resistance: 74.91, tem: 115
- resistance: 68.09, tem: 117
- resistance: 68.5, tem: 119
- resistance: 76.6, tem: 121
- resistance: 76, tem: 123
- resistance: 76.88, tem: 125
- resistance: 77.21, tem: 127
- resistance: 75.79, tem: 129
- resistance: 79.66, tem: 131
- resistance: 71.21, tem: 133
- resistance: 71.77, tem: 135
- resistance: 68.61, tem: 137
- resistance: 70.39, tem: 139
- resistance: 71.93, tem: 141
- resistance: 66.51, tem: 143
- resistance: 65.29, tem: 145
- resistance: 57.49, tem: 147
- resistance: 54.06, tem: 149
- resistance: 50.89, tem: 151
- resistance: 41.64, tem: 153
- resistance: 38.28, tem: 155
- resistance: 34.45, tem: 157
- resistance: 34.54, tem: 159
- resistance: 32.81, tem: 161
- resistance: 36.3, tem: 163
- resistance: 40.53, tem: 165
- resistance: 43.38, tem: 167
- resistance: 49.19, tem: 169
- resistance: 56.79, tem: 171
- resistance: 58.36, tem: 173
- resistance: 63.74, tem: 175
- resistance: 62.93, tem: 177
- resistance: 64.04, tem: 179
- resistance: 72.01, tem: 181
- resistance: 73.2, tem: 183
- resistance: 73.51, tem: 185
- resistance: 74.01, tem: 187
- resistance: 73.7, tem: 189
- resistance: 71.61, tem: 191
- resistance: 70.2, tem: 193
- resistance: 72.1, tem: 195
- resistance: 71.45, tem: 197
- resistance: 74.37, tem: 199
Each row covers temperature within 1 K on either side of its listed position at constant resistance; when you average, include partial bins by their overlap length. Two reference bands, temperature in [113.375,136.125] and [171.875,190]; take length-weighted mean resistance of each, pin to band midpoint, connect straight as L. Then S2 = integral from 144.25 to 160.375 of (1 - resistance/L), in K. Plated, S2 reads 5.6 K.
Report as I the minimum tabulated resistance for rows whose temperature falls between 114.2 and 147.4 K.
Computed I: 57.49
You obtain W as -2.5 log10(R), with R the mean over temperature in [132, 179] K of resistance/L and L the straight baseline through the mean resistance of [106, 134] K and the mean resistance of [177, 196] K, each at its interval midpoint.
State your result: 0.32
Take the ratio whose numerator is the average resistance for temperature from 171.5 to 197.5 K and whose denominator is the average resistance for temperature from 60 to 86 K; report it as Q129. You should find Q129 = 1.27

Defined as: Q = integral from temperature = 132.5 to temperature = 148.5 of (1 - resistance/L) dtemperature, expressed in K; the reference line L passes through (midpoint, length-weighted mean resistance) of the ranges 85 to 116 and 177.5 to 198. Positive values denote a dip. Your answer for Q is 1.06 K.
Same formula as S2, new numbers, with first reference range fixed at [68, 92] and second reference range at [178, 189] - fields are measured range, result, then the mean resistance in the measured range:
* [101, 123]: -4.3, 73.6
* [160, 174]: 4.9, 45.3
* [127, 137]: -1.5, 74.3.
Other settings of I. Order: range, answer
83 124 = 67.03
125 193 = 32.81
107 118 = 68.09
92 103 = 69.12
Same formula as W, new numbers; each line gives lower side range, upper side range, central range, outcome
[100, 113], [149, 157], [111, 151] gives -0.222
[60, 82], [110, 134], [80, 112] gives -0.138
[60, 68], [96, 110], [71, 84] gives 0.165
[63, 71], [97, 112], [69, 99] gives -0.032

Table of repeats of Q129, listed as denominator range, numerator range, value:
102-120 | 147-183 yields 0.69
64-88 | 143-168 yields 0.83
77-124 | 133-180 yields 0.76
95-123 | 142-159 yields 0.68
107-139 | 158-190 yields 0.77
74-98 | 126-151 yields 1.04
